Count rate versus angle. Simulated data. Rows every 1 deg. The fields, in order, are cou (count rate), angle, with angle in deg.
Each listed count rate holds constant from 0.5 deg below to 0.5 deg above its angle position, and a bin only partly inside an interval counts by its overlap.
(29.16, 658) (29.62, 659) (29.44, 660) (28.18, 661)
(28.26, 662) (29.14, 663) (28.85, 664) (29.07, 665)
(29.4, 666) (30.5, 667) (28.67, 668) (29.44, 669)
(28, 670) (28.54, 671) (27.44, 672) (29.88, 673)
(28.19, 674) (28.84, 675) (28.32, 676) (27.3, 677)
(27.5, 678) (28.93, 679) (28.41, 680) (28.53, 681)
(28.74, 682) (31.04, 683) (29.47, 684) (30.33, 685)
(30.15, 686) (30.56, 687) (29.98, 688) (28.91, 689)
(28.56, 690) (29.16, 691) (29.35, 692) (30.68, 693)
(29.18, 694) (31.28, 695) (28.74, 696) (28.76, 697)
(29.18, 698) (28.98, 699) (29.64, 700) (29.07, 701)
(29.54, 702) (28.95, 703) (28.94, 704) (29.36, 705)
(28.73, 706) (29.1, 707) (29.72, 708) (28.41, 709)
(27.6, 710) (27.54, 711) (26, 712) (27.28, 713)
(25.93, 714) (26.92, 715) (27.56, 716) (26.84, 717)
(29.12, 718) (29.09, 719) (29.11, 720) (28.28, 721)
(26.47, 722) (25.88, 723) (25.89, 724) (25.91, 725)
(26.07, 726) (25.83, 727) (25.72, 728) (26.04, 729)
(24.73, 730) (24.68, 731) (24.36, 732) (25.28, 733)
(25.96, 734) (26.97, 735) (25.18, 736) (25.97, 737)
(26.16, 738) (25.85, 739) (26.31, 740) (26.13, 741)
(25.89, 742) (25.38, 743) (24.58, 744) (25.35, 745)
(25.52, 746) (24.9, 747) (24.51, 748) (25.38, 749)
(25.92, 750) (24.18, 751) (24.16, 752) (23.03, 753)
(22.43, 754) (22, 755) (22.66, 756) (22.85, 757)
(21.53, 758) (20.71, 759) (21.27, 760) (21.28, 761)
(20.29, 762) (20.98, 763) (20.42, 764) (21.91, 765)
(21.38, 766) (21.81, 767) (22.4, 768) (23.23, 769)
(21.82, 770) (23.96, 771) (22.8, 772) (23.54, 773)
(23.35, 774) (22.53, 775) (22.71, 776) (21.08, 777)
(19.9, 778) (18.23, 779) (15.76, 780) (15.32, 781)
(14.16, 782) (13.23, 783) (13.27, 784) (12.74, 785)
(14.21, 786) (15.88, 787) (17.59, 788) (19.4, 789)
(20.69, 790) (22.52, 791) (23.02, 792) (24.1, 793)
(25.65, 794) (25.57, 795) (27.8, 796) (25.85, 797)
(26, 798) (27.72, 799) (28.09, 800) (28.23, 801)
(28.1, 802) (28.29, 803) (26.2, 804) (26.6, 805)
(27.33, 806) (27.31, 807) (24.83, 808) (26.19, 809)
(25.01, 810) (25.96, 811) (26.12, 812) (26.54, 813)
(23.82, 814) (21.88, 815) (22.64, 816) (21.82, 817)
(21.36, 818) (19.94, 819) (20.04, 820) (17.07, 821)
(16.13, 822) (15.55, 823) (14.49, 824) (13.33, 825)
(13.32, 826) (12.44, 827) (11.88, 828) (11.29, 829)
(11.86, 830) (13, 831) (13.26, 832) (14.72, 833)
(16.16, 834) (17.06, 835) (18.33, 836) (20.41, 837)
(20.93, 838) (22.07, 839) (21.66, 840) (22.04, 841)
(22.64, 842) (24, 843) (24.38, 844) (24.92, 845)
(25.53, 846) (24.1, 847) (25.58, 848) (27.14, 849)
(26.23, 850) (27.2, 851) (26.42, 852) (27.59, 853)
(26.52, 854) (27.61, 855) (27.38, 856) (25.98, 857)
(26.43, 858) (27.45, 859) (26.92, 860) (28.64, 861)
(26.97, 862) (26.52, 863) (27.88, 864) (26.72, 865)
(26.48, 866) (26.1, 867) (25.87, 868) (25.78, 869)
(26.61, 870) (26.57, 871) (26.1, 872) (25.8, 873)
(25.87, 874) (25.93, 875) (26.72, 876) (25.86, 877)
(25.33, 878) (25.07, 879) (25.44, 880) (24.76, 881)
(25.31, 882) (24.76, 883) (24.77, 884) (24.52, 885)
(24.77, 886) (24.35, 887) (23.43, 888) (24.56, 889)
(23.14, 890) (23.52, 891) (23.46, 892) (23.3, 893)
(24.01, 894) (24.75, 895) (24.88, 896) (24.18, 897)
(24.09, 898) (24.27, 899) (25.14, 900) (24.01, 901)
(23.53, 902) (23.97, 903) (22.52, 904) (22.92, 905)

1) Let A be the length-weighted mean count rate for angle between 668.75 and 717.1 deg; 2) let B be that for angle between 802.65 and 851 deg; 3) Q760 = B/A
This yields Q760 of 0.7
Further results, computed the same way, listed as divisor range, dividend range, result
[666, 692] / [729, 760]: 0.85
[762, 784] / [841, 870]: 1.29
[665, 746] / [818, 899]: 0.82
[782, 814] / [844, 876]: 1.13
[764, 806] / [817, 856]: 0.92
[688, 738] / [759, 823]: 0.80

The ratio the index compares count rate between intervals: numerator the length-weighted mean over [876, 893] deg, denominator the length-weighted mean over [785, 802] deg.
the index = 1.06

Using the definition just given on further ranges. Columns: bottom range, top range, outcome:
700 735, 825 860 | 0.78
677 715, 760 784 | 0.70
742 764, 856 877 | 1.14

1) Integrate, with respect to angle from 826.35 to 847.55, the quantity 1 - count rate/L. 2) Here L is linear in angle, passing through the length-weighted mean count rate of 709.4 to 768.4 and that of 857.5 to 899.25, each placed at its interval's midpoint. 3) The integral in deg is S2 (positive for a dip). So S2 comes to 5.5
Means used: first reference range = 24.9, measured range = 18.7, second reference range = 25.4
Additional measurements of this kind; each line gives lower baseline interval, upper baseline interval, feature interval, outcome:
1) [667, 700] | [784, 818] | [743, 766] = 2.61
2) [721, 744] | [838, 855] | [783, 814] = 1.85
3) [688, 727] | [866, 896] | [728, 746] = 1.41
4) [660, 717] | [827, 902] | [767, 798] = 6.64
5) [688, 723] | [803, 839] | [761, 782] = 2.25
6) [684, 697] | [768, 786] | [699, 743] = -1.86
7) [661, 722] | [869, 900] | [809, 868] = 8.50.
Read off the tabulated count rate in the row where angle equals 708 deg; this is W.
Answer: 29.72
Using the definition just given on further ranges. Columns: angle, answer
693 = 30.68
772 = 22.8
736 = 25.18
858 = 26.43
